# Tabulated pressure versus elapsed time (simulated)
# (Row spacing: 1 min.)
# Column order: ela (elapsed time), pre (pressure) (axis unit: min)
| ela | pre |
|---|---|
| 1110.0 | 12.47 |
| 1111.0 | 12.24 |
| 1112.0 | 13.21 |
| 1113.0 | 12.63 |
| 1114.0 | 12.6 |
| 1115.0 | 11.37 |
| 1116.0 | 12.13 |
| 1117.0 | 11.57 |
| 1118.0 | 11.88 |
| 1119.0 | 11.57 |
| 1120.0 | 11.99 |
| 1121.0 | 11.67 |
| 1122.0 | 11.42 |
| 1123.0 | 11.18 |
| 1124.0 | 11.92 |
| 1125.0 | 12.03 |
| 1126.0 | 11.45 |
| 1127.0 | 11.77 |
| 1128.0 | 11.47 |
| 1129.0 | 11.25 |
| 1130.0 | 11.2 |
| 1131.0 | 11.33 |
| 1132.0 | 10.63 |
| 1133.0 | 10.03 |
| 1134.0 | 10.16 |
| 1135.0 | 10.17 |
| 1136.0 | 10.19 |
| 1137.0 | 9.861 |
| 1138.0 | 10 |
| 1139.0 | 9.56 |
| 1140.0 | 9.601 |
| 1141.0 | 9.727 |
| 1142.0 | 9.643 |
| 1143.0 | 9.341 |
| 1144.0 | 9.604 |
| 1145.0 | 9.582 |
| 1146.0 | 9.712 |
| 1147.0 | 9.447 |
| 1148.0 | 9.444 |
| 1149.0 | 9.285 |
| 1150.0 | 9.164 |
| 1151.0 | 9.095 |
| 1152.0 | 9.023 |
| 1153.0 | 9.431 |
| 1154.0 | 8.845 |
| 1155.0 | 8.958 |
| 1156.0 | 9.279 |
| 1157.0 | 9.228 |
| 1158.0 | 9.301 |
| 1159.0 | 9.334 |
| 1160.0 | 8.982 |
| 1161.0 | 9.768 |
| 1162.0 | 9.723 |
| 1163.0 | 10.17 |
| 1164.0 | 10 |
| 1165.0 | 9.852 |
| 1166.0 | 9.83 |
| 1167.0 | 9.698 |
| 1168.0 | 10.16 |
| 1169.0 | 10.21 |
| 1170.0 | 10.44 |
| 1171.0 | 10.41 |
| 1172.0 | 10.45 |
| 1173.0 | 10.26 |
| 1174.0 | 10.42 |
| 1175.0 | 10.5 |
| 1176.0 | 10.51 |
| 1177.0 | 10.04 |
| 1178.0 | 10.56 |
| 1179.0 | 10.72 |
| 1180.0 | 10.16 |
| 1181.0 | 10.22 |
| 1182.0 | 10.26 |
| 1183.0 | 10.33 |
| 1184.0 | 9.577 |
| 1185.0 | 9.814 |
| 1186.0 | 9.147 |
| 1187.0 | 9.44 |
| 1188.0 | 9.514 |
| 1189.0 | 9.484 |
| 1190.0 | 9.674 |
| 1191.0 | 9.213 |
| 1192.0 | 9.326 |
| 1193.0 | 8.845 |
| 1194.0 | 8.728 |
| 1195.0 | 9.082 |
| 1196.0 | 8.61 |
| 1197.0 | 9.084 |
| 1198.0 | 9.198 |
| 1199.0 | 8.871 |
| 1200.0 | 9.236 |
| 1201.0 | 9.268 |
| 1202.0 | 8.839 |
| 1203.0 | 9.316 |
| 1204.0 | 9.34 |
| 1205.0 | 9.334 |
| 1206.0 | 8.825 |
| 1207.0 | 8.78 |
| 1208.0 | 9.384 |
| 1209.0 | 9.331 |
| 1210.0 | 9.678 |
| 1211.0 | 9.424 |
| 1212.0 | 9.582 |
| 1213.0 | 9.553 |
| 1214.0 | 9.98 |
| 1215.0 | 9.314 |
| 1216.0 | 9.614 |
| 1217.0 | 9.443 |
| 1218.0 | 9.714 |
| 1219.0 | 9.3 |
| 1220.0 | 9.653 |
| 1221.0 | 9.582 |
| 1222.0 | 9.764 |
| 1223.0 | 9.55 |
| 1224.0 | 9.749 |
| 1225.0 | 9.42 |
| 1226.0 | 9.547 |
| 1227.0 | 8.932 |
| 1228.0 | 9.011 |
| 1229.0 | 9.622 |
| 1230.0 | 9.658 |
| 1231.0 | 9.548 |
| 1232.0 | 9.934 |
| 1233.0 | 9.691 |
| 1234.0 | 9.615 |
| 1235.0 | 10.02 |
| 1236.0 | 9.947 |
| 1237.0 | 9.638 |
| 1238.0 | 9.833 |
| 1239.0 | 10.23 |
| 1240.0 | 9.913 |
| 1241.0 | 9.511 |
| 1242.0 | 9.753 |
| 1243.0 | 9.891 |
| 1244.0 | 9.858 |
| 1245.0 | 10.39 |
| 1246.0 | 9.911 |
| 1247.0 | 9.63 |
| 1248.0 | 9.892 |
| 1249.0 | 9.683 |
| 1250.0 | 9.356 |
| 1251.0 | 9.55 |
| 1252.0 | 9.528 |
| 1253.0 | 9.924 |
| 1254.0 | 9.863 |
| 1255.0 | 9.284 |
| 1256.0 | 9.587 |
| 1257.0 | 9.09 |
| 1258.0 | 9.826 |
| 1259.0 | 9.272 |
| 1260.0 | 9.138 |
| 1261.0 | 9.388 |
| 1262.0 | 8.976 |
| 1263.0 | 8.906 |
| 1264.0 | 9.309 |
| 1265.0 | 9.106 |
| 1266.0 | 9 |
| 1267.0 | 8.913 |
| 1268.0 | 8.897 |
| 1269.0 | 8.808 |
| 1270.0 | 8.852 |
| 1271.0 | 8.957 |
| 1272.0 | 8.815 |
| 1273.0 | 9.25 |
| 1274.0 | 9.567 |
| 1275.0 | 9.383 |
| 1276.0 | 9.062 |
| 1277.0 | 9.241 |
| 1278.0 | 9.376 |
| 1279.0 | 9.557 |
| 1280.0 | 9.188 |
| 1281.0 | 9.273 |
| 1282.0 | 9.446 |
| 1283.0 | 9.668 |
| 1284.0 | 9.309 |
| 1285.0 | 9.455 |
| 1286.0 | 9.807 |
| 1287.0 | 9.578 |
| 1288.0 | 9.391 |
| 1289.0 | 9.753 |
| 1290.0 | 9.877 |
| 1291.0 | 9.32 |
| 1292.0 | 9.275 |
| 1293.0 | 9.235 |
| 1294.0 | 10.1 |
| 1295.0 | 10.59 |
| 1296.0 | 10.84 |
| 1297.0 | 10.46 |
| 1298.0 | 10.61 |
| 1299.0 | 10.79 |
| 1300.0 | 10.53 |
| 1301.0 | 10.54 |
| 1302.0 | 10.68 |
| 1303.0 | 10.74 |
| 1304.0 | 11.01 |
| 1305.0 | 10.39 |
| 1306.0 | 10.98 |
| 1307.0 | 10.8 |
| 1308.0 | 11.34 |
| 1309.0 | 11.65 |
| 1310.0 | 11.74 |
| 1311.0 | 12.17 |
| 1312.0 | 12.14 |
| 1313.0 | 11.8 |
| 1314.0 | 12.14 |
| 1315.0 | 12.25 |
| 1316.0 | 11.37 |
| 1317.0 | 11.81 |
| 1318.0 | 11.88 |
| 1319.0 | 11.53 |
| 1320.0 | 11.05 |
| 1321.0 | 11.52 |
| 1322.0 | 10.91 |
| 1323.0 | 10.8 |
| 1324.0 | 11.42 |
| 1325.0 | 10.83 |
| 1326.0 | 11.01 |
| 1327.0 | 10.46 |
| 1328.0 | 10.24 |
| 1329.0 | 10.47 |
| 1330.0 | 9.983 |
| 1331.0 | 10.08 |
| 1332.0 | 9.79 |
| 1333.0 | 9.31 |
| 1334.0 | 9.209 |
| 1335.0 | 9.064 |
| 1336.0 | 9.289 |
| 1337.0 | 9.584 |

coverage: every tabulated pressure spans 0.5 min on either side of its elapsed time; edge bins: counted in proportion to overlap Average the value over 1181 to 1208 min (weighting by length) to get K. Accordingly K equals 9.29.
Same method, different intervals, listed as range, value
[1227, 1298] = 9.54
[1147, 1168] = 9.44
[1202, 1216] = 9.36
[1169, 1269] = 9.58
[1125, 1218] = 9.75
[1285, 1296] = 9.73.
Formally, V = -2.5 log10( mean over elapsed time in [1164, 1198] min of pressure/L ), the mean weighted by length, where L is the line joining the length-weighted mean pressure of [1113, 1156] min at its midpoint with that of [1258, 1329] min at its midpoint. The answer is 0.06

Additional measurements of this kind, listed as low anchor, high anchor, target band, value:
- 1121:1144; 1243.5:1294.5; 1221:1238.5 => 0.02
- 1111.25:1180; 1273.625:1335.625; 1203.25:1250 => 0.09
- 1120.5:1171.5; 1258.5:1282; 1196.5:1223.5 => 0.03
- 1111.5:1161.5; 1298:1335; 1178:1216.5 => 0.13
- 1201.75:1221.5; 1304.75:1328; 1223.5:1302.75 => 0.08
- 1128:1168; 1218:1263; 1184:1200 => 0.05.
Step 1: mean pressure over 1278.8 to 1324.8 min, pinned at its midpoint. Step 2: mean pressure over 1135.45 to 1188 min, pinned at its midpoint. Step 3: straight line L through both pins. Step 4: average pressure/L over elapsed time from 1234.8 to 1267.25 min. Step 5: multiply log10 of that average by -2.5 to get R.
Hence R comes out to 0.081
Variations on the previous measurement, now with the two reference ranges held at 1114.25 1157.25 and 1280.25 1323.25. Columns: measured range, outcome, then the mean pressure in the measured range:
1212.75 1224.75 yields 0.100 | 9.6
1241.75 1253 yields 0.085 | 9.77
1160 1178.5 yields 0.033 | 10.1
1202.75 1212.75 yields 0.132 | 9.31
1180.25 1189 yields 0.074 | 9.78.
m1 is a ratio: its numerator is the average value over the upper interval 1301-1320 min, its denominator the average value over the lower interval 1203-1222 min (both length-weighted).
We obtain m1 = 1.21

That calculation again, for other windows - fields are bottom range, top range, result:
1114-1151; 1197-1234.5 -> 0.89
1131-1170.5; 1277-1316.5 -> 1.08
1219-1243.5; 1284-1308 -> 1.06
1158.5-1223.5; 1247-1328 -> 1.05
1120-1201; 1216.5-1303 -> 0.97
